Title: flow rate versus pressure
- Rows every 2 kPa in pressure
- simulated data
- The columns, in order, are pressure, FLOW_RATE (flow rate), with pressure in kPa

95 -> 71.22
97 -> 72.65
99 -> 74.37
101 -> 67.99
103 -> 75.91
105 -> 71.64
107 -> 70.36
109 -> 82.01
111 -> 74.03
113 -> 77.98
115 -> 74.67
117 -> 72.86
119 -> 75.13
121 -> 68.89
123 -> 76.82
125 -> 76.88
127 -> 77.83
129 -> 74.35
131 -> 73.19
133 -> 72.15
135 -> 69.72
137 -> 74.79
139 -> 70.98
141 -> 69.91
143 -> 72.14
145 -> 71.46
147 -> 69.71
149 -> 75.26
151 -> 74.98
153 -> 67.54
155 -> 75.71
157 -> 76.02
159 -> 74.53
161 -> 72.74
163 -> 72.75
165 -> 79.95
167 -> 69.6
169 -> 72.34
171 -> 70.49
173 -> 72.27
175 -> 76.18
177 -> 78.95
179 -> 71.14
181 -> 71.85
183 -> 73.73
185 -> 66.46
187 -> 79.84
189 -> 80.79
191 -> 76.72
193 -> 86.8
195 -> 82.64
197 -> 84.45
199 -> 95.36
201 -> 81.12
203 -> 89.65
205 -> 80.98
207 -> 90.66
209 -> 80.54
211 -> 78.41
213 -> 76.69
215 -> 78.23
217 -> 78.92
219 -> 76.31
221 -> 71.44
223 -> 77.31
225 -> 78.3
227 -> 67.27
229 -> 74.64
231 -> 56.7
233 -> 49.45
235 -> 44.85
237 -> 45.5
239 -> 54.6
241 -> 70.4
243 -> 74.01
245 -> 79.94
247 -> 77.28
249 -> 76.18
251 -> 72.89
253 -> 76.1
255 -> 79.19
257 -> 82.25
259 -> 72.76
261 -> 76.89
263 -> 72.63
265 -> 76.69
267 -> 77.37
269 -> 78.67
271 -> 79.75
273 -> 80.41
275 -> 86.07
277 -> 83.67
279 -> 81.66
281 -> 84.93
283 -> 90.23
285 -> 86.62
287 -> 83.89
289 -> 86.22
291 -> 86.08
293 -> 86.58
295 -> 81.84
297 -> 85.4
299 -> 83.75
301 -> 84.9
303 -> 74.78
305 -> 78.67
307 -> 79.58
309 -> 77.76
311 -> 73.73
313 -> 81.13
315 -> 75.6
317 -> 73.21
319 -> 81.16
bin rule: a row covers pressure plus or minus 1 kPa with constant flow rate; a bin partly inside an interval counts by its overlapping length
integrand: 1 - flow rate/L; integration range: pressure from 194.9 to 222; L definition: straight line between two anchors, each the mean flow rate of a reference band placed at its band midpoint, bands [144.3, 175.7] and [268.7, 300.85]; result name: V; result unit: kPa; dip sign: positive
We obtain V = -1.5 kPa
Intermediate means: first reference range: 73.2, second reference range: 84.2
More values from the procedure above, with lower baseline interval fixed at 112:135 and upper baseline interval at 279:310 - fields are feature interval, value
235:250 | 2.6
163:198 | 0.6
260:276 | 0.7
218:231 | 1.1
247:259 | 0.6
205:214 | -0.3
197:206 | -0.9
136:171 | 1.4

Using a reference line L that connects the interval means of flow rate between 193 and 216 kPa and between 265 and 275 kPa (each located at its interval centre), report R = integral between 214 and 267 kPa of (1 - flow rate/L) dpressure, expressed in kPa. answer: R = 6.8 kPa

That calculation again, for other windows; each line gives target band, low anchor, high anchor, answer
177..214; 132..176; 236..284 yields -3.1 kPa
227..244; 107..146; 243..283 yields 4.1 kPa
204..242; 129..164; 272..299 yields 4.4 kPa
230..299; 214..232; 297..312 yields 0.6 kPa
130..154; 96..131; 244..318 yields 1.1 kPa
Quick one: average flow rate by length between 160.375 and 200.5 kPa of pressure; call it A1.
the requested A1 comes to 76.8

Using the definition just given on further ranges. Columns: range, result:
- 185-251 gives 74.7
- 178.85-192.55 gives 75.1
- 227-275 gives 71.1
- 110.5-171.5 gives 73.4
